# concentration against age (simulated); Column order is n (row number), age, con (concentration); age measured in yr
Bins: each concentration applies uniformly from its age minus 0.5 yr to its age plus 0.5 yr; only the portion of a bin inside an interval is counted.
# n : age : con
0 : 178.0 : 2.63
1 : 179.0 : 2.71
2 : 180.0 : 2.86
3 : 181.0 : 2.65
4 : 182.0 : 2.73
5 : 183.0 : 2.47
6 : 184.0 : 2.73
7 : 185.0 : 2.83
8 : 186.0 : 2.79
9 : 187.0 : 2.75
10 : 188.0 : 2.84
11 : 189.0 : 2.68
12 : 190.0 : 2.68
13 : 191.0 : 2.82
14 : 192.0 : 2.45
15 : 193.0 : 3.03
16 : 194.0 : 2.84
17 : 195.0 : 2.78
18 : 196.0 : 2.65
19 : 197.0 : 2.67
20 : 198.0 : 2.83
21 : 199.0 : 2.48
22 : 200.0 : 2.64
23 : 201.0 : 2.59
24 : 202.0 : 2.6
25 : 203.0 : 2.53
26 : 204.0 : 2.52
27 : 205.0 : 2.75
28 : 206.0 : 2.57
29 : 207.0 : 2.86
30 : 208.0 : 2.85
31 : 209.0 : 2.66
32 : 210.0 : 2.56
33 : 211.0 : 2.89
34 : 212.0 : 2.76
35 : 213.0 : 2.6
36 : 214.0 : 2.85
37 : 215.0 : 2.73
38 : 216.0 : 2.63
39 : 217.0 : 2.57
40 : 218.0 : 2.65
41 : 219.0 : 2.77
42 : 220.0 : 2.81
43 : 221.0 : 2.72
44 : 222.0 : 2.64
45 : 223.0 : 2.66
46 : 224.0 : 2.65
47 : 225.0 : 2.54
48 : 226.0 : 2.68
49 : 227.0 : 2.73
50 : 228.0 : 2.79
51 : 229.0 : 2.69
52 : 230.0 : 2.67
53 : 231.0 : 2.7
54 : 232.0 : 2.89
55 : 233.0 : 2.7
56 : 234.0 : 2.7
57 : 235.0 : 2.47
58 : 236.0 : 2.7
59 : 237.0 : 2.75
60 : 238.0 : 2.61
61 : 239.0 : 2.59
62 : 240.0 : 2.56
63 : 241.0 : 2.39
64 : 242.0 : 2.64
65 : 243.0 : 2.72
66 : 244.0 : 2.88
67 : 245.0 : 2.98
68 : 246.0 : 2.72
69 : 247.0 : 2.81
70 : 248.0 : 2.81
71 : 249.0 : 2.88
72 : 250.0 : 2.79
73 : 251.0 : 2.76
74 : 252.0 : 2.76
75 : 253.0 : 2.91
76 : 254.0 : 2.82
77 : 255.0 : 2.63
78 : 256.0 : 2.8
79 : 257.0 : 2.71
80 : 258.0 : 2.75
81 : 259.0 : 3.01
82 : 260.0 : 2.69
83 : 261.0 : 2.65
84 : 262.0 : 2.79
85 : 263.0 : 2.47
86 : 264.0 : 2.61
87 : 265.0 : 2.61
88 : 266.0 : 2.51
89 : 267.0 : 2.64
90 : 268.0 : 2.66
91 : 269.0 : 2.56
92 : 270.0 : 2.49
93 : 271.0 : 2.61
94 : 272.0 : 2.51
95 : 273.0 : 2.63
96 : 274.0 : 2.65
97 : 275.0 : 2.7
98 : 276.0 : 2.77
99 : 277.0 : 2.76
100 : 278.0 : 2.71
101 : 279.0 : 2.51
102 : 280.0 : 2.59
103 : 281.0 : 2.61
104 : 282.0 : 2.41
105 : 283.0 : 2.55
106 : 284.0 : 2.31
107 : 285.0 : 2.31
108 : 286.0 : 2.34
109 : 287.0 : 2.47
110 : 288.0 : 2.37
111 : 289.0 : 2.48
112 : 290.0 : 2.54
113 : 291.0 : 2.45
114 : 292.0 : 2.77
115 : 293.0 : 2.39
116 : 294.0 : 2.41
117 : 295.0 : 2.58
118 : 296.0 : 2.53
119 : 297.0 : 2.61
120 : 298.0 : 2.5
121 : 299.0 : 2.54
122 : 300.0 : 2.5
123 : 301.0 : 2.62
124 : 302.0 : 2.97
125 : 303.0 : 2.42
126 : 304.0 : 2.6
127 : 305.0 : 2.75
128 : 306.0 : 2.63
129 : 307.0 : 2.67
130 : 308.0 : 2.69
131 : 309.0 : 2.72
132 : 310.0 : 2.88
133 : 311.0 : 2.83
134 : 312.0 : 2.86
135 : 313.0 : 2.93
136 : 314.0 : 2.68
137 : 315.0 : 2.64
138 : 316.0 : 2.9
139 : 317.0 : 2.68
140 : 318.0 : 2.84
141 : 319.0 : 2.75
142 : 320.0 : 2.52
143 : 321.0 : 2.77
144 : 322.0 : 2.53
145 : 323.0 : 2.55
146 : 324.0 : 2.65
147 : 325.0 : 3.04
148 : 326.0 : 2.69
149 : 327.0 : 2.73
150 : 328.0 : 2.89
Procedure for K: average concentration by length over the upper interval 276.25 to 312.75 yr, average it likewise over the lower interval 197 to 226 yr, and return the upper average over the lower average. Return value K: 0.97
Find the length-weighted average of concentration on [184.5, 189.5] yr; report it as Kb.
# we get 2.78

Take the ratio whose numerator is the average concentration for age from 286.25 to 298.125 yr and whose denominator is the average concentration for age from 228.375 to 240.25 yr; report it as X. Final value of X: 0.94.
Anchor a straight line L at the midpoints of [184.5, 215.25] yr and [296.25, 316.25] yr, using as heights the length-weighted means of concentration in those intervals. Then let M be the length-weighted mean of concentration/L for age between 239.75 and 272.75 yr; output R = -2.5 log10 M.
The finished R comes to 0.000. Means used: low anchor 2.71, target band 2.7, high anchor 2.69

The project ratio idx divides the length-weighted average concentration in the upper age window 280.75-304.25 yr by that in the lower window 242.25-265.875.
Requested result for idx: 0.91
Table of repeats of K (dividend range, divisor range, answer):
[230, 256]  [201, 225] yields 1.02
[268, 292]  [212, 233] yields 0.94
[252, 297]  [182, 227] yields 0.96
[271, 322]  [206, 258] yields 0.96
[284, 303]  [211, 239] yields 0.93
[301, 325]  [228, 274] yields 1.01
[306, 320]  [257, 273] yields 1.05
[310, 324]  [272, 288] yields 1.07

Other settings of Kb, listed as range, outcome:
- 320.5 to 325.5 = 2.71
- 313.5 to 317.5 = 2.73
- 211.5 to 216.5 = 2.71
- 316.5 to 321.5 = 2.71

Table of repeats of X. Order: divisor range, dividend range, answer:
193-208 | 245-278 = 1.01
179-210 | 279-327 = 0.97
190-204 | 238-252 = 1.02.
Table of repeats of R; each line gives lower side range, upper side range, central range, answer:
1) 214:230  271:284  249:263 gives -0.05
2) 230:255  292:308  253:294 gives 0.02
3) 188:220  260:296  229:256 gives -0.04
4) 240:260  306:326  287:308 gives 0.07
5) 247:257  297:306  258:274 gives 0.04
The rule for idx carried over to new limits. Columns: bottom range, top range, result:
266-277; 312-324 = 1.03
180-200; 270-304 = 0.94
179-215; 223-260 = 1.01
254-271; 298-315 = 1.01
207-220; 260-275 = 0.96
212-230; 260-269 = 0.97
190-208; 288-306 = 0.95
